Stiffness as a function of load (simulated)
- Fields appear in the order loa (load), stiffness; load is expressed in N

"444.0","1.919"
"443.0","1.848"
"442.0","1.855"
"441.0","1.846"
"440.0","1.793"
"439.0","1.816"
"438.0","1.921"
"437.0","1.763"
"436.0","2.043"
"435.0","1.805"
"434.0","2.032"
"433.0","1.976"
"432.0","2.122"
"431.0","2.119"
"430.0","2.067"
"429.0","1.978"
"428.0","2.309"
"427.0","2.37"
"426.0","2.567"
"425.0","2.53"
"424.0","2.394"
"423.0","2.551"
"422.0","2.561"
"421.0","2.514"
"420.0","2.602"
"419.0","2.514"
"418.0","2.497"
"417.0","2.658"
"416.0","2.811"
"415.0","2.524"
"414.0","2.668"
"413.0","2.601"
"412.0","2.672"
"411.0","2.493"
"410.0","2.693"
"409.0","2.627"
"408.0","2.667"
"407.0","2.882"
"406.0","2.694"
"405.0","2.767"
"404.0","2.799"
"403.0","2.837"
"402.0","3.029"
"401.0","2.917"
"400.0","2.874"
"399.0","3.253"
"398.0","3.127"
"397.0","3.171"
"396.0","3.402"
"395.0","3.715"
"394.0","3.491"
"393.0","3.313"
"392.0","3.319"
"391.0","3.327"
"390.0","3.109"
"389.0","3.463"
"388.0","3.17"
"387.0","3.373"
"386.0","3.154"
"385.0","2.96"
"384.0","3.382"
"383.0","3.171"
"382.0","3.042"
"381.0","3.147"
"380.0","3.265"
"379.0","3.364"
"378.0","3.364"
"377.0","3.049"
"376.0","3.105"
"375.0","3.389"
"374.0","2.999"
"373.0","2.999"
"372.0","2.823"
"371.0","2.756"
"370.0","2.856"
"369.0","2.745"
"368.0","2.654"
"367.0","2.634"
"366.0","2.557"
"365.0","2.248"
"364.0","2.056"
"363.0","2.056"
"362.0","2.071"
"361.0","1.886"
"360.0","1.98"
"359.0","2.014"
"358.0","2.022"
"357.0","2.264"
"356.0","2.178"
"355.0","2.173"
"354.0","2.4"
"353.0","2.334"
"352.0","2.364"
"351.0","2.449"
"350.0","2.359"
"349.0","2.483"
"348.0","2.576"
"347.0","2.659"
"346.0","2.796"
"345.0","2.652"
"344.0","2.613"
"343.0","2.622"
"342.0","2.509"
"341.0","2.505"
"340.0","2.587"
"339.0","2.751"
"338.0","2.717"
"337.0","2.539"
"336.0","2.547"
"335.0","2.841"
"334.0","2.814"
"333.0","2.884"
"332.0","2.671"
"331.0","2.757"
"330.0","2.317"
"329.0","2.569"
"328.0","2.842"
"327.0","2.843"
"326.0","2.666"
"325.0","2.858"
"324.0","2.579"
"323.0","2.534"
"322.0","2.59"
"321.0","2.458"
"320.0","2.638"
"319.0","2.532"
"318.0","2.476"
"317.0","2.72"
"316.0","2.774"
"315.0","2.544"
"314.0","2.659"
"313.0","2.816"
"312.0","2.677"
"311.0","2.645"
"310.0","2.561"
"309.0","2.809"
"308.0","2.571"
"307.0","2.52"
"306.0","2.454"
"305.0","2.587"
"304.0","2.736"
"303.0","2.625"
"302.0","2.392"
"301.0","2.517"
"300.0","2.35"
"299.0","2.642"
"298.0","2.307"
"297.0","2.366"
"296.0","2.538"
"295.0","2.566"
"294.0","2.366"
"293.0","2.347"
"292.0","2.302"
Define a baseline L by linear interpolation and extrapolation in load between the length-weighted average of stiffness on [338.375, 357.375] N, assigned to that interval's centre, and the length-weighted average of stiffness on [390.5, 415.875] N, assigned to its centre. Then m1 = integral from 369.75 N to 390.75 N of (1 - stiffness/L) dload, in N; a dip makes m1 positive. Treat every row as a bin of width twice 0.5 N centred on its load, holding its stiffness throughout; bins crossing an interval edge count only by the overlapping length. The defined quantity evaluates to -2.9 N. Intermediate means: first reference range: 2.49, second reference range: 2.95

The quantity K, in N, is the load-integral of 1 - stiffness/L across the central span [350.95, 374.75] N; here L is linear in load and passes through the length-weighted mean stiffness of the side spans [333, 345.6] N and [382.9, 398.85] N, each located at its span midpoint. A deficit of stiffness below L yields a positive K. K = 4.4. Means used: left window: 2.65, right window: 3.29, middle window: 2.41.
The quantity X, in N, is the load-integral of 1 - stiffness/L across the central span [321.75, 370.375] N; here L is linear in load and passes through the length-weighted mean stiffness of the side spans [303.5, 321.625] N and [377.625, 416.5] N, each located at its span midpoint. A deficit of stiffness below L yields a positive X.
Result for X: 4.9 N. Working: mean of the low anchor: 2.62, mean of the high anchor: 3.04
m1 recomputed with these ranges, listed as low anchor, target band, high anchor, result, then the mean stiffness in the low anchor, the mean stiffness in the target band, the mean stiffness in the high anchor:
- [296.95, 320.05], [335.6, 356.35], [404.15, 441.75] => 0.0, 2.58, 2.52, 2.36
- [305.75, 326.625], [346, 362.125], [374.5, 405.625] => 3.5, 2.63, 2.28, 3.19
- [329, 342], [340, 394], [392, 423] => 0.1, 2.65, 2.74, 2.85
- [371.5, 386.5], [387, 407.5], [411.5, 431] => -2.0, 3.15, 3.14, 2.48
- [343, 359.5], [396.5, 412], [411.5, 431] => -2.4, 2.4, 2.85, 2.48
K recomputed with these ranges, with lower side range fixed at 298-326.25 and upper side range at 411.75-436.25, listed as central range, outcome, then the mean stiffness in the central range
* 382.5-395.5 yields -4.5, 3.3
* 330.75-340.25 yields -0.6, 2.71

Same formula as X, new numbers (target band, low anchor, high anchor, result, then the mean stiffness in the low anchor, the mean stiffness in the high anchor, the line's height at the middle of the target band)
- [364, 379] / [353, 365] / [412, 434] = -4.7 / 2.12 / 2.42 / 2.18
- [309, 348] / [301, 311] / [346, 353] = -1.8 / 2.58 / 2.49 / 2.54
